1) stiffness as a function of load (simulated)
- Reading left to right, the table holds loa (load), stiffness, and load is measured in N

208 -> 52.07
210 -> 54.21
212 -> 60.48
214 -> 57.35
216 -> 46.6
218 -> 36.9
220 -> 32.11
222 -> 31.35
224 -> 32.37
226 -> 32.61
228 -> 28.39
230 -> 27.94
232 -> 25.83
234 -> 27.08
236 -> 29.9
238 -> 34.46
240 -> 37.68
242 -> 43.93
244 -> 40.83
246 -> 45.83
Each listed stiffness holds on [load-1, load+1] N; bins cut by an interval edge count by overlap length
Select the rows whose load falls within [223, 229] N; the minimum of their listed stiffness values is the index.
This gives 28.39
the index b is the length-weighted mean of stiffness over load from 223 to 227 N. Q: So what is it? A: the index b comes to 32.5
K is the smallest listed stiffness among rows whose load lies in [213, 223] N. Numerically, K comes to 31.35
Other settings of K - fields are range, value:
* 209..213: 54.21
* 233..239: 27.08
